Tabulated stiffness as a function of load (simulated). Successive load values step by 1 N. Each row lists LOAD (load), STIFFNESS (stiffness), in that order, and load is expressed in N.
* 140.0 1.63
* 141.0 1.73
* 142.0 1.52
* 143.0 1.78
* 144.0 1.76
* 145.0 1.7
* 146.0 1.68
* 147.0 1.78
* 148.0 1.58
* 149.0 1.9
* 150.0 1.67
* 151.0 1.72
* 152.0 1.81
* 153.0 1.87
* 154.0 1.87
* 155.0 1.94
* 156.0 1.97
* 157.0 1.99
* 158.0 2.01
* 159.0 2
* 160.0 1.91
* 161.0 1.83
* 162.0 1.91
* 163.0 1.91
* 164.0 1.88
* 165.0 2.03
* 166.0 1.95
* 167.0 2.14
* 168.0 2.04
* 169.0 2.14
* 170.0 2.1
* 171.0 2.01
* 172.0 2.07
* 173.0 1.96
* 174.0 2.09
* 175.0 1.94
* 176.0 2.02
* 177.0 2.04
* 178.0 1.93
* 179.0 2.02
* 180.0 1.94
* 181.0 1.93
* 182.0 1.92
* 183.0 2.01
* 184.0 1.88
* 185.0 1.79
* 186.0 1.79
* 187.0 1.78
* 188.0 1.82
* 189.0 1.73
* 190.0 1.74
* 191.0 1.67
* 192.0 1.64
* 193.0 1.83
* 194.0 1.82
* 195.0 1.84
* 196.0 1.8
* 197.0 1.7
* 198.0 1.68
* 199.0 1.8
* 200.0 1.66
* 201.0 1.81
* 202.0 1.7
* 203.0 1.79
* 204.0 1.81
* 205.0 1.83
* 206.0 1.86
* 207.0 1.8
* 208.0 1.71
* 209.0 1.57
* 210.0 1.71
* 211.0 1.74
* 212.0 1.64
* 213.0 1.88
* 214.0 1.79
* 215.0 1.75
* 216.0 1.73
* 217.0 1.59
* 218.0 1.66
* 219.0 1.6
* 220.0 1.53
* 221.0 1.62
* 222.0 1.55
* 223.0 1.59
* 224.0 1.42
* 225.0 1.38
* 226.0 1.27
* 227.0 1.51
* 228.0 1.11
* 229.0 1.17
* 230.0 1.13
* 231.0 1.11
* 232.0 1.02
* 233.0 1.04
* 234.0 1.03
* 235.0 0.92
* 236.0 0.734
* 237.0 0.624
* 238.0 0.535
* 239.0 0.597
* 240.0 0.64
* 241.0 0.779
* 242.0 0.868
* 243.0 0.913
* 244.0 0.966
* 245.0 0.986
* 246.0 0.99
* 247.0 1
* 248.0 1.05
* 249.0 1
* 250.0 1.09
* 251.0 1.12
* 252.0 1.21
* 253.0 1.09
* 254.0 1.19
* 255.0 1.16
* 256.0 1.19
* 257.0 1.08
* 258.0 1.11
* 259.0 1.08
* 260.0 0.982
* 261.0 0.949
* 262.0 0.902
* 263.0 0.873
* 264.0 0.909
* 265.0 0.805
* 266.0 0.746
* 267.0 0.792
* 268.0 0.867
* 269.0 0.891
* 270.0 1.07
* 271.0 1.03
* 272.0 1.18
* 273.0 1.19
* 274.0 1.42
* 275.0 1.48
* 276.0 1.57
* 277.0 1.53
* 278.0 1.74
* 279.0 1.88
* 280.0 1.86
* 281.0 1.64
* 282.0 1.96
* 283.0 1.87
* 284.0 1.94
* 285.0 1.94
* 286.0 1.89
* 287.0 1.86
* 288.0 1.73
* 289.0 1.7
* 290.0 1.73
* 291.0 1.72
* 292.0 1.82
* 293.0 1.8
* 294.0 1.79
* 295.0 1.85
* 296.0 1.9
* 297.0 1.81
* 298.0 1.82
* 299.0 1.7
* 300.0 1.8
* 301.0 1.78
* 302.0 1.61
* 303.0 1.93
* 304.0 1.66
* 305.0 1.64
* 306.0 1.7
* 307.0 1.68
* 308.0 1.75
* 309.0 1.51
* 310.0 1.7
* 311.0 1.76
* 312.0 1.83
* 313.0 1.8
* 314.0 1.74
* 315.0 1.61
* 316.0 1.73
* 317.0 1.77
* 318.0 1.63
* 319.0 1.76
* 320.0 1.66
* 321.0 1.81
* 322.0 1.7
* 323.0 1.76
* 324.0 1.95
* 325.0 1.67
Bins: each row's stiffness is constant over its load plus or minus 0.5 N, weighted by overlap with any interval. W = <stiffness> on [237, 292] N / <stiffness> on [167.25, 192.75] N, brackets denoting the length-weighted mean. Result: 0.64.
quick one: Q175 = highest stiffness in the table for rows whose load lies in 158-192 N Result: 2.14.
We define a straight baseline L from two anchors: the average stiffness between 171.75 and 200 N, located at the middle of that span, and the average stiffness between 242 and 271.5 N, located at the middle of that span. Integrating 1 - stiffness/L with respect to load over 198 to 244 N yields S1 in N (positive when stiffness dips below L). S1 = 2.3 N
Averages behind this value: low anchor 1.86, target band 1.39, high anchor 0.999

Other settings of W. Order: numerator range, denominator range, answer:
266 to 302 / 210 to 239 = 1.20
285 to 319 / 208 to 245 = 1.38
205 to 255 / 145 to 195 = 0.67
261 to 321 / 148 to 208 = 0.84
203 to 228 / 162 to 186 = 0.83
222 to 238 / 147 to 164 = 0.61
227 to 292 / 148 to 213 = 0.64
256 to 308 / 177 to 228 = 0.86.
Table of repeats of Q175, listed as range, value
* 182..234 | 2.01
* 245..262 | 1.21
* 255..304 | 1.96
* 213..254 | 1.88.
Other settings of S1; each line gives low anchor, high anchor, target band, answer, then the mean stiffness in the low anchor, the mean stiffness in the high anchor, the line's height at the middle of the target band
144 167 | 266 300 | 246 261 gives 5.2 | 1.86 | 1.6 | 1.66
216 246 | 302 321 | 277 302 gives -4.0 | 1.14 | 1.71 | 1.56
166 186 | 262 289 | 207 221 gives 0.6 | 1.99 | 1.41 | 1.77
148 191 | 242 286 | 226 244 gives 6.3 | 1.92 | 1.22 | 1.43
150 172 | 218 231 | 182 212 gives -2.4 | 1.95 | 1.41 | 1.64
